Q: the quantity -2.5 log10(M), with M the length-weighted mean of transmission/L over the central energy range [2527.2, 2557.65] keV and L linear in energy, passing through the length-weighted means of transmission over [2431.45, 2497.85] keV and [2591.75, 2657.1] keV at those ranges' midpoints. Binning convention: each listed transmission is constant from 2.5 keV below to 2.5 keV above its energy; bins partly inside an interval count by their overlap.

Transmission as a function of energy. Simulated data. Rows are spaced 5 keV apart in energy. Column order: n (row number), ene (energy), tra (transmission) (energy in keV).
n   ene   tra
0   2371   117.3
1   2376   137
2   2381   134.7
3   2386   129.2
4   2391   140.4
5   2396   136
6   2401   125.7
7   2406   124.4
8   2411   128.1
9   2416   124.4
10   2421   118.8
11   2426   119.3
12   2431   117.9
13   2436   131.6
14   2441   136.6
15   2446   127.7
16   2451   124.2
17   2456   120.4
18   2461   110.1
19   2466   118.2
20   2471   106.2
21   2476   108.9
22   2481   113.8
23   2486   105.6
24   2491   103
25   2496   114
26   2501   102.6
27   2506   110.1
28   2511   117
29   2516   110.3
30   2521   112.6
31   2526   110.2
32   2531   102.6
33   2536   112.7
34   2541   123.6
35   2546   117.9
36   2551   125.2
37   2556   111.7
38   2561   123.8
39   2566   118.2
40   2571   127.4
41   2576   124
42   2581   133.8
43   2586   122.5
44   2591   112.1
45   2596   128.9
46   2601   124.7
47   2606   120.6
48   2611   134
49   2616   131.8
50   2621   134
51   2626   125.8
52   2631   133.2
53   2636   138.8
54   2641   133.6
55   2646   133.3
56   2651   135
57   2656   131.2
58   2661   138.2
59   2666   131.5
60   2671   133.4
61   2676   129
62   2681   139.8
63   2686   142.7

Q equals 0.07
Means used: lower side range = 117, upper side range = 131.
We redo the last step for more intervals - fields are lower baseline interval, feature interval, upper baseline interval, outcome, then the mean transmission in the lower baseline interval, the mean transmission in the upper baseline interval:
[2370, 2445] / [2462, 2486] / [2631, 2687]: 0.172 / 128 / 135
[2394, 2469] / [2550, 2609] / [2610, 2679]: 0.065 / 124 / 133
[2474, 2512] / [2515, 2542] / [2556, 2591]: 0.037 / 109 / 123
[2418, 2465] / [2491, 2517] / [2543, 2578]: 0.111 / 123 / 121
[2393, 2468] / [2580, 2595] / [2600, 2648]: 0.065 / 124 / 131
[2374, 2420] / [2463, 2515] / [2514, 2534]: 0.048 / 131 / 109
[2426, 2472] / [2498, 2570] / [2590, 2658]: 0.104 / 122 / 130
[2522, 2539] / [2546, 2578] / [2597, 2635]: -0.042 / 109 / 130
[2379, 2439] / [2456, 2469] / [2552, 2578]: 0.093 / 128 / 121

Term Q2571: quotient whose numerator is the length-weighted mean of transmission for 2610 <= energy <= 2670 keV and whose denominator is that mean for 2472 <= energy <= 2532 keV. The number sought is 1.22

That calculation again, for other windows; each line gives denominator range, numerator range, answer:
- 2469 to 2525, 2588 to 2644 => 1.18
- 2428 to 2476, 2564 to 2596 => 1.02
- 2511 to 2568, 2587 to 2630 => 1.10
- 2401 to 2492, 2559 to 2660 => 1.08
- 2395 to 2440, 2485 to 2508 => 0.86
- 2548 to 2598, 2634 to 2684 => 1.10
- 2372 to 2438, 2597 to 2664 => 1.03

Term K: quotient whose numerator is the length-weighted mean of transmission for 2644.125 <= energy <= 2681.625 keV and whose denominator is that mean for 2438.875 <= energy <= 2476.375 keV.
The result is 1.12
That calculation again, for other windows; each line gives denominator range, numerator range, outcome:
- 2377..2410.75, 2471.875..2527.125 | 0.83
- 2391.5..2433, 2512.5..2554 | 0.91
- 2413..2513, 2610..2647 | 1.14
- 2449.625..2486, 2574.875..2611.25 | 1.10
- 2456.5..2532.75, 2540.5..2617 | 1.12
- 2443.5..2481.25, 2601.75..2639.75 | 1.13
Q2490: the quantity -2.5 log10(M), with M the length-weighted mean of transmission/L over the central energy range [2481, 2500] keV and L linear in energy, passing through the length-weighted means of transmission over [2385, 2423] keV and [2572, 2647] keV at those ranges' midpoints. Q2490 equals 0.19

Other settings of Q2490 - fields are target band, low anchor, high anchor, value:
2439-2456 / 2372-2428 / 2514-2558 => -0.037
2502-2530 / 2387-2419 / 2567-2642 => 0.161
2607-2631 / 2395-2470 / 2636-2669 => 0.014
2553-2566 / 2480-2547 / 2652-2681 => -0.004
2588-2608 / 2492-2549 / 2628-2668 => 0.035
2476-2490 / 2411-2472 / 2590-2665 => 0.141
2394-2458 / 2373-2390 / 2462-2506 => -0.025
